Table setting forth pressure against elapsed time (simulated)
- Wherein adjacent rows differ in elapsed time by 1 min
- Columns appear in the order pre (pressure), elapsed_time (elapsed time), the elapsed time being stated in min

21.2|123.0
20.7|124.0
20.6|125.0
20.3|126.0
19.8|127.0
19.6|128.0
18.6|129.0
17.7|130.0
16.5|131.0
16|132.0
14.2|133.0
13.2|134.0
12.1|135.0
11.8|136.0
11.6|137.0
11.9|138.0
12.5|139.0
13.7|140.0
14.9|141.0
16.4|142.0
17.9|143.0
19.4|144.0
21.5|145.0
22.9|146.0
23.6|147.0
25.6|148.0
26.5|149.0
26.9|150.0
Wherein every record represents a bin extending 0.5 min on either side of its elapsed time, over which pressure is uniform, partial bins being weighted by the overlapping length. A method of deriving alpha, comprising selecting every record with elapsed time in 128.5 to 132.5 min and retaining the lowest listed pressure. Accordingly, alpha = 16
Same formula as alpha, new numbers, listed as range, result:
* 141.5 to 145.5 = 16.4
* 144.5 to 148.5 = 21.5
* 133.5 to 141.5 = 11.6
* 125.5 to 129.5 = 18.6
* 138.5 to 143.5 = 12.5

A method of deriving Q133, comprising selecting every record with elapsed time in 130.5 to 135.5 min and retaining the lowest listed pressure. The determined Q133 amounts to 12.1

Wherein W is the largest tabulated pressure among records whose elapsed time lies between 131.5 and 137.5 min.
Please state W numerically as 16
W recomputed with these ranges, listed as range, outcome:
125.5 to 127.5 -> 20.3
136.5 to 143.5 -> 17.9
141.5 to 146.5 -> 22.9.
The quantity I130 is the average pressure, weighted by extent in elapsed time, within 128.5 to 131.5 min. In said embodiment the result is 17.6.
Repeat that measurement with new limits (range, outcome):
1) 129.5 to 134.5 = 15.5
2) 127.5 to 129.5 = 19.1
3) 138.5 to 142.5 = 14.4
